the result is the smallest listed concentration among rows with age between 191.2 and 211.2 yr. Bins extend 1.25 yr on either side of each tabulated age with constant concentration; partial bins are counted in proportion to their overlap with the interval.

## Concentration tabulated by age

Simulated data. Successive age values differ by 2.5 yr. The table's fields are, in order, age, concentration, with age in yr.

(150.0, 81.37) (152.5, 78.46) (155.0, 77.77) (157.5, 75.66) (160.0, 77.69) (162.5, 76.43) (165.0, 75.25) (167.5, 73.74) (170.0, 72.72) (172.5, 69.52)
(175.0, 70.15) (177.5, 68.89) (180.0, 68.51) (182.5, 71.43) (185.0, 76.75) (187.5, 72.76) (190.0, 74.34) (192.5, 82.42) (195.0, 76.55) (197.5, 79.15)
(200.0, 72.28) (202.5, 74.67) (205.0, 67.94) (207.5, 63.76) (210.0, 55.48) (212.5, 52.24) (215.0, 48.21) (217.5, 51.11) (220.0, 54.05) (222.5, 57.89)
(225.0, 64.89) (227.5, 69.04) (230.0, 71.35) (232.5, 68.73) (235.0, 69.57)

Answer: 55.48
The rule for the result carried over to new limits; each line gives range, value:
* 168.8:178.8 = 68.89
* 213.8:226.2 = 48.21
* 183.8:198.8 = 72.76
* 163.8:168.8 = 73.74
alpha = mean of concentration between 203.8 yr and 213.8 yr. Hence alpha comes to 59.8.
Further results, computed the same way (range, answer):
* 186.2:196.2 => 76.5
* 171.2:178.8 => 69.5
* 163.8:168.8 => 74.5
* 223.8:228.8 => 67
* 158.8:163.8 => 77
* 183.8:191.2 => 74.6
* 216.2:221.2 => 52.5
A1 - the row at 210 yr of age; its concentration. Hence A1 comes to 55.48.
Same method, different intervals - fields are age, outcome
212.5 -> 52.24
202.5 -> 74.67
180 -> 68.51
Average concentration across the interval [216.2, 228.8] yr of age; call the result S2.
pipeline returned 59.4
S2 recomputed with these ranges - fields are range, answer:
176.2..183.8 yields 69.7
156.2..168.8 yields 75.7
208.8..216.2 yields 52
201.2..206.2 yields 71.3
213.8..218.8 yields 49.7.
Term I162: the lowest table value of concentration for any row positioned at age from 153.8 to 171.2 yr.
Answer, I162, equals 72.72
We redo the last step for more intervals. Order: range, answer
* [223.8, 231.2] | 64.89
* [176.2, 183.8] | 68.51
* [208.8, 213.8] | 52.24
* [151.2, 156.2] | 77.77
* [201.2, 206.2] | 67.94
